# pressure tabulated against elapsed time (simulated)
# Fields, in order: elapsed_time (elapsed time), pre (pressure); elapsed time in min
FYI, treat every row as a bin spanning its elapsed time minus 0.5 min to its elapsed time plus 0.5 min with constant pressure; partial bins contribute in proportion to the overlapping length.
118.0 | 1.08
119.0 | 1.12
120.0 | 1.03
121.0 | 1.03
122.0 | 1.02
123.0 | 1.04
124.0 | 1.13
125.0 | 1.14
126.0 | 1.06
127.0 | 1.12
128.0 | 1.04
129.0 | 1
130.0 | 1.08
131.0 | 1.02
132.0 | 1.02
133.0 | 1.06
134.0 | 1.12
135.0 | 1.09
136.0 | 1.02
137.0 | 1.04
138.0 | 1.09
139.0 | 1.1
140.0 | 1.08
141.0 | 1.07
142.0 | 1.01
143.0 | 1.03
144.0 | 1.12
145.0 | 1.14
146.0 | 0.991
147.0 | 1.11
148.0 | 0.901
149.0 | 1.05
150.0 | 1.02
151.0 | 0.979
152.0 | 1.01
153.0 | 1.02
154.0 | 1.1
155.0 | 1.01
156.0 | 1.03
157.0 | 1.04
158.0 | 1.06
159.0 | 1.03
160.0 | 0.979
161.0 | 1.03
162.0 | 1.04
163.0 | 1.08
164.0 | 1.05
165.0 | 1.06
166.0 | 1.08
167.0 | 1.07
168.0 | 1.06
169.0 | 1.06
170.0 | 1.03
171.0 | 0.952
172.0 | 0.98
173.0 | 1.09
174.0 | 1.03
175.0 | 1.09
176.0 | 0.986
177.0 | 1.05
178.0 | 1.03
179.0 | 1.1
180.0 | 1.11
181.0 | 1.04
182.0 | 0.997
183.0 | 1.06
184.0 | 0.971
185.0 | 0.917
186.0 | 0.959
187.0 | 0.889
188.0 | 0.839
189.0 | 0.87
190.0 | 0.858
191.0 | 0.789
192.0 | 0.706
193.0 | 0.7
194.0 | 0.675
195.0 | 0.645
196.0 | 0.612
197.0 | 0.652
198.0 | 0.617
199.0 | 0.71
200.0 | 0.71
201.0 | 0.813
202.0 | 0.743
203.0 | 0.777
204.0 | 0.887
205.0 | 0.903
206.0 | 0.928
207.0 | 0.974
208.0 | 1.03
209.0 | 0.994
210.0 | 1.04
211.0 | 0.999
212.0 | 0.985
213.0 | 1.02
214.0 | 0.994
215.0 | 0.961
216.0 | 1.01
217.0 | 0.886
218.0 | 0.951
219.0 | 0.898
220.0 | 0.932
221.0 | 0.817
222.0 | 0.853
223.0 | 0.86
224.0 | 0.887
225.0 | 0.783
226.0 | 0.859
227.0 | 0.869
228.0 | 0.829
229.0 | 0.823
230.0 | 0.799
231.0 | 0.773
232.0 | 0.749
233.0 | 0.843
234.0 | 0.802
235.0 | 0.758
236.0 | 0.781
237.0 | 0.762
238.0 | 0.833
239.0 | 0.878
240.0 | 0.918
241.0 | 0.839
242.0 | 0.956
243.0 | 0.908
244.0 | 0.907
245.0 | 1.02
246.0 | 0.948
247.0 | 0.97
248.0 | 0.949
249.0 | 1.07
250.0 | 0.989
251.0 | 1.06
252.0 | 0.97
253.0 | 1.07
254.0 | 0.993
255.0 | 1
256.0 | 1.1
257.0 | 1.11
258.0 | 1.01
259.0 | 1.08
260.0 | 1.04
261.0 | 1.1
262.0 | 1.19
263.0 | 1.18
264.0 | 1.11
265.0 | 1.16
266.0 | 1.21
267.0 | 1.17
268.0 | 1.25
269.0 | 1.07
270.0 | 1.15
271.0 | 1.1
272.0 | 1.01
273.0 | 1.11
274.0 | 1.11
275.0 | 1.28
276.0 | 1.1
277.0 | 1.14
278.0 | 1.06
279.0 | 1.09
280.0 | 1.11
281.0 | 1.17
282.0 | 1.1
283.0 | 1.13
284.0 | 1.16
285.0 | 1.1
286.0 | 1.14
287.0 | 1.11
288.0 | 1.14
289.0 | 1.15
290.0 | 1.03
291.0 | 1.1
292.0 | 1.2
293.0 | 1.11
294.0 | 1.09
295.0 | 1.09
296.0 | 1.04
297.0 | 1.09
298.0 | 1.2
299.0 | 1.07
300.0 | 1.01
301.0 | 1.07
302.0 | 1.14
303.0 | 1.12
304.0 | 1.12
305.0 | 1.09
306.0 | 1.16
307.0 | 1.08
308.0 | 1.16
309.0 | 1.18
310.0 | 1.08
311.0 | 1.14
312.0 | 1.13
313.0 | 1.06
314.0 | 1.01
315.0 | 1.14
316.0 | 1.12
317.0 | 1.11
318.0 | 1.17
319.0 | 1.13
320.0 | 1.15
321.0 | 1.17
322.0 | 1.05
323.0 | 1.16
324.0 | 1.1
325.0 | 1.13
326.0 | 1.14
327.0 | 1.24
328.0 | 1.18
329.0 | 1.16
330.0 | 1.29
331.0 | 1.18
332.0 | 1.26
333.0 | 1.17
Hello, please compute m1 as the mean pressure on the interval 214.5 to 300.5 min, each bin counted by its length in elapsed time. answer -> 1.01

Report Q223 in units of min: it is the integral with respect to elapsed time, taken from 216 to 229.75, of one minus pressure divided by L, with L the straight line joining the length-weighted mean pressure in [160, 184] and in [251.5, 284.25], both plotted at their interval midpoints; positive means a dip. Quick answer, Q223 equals 2.7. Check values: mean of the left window 1.04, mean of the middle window 0.869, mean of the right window 1.11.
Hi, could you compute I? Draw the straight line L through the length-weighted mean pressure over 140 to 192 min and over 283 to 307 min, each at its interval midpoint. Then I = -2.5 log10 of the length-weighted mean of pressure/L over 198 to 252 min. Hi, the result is 0.19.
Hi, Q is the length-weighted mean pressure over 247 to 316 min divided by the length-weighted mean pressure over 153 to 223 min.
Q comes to 1.17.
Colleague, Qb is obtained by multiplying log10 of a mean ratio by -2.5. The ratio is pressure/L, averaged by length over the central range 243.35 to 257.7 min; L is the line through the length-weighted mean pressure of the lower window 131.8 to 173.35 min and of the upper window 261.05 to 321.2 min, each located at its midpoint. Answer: 0.09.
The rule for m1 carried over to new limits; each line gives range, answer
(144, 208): 0.949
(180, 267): 0.914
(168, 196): 0.938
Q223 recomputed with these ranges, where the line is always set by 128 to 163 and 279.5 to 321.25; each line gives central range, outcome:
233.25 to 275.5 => 2.9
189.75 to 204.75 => 4.8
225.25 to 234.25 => 2.2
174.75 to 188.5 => 0.8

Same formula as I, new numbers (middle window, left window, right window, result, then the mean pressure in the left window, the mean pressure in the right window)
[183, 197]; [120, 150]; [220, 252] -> 0.19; 1.06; 0.876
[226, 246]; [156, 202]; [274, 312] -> 0.21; 0.935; 1.12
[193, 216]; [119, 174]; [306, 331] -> 0.26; 1.05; 1.14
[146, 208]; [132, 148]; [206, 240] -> 0.05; 1.06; 0.887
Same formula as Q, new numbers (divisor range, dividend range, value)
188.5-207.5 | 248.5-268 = 1.42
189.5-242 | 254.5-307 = 1.32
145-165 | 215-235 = 0.83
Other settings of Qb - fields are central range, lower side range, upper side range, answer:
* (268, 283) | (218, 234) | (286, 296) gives -0.07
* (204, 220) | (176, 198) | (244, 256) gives -0.05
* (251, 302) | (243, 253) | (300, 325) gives -0.06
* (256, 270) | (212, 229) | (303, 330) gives -0.13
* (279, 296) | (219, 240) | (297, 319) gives -0.08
